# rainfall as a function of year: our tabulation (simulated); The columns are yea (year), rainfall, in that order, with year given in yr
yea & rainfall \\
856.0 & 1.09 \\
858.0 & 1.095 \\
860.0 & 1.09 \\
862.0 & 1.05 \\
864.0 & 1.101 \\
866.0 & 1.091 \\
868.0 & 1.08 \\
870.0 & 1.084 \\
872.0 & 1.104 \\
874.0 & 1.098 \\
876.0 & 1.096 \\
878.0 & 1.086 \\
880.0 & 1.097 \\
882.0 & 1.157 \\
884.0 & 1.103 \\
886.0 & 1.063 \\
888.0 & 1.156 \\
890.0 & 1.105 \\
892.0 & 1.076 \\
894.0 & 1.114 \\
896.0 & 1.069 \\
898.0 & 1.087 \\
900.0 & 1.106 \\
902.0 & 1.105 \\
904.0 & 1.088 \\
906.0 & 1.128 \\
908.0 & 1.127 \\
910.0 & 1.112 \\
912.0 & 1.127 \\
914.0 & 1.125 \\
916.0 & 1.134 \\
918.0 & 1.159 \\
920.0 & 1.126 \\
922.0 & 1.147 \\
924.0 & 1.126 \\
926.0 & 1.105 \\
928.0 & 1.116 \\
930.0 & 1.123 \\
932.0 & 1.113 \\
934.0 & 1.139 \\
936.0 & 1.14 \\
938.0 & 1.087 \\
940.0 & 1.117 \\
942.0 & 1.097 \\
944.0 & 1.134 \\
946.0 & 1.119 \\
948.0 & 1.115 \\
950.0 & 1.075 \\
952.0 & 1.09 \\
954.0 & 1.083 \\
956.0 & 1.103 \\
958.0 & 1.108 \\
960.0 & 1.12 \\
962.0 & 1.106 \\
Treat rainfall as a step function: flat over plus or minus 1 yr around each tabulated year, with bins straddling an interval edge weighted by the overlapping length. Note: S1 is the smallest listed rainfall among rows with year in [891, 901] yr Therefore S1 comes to 1.069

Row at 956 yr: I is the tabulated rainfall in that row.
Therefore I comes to 1.103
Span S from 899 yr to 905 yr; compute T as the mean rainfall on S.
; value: 1.1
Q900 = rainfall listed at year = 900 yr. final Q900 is 1.106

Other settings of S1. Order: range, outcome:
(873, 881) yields 1.086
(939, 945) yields 1.097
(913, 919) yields 1.125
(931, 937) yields 1.113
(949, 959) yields 1.075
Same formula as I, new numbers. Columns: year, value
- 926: 1.105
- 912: 1.127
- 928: 1.116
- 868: 1.08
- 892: 1.076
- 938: 1.087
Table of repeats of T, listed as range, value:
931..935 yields 1.13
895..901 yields 1.09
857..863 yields 1.08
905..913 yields 1.12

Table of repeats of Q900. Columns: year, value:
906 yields 1.128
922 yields 1.147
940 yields 1.117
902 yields 1.105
